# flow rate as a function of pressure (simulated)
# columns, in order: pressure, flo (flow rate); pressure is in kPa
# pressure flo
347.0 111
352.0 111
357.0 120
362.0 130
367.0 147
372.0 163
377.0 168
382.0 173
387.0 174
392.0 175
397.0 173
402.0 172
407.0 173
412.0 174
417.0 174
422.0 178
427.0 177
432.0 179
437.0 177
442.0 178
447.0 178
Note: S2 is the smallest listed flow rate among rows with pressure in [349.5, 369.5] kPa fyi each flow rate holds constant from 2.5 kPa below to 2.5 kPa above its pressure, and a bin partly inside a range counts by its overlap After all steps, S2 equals 111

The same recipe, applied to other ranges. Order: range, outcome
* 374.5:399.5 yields 168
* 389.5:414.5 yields 172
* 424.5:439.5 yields 177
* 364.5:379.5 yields 147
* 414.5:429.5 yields 174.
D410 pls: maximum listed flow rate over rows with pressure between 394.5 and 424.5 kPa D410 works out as 178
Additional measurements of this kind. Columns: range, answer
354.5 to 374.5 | 163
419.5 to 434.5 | 179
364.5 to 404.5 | 175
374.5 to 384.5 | 173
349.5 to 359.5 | 120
